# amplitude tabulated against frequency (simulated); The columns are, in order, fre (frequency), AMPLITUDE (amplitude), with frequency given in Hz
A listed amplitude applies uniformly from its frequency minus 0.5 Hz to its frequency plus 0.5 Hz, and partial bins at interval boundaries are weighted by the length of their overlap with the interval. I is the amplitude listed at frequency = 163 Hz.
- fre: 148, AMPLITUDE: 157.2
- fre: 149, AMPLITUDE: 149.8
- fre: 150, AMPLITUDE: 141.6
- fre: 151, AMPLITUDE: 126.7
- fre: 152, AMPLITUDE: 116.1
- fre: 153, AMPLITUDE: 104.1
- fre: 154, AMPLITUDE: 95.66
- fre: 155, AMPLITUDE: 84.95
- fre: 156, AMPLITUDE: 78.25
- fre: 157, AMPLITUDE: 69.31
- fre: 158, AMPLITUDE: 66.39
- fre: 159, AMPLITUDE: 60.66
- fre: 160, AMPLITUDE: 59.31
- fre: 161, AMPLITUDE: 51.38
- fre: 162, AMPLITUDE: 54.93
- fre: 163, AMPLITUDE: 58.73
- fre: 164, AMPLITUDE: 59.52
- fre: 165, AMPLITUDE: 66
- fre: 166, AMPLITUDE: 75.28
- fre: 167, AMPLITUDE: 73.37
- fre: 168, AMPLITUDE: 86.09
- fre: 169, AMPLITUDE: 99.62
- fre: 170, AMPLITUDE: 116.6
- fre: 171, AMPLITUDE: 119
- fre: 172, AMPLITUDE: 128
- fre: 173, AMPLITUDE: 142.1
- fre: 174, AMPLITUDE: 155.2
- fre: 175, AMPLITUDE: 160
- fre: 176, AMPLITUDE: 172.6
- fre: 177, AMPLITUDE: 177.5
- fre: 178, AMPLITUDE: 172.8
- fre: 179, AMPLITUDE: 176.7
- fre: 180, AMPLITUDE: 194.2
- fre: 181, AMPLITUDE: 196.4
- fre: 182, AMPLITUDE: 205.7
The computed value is 58.73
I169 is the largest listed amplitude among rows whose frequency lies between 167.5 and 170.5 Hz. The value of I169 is 116.6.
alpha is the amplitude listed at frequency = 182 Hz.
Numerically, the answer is 205.7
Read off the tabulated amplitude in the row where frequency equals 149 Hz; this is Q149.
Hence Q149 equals 149.8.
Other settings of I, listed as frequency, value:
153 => 104.1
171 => 119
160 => 59.31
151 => 126.7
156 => 78.25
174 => 155.2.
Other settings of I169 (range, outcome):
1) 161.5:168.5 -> 86.09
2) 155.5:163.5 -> 78.25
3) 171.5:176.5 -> 172.6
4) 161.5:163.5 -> 58.73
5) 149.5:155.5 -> 141.6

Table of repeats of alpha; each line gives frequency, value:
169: 99.62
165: 66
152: 116.1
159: 60.66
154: 95.66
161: 51.38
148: 157.2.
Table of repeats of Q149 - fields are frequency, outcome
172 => 128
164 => 59.52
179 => 176.7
